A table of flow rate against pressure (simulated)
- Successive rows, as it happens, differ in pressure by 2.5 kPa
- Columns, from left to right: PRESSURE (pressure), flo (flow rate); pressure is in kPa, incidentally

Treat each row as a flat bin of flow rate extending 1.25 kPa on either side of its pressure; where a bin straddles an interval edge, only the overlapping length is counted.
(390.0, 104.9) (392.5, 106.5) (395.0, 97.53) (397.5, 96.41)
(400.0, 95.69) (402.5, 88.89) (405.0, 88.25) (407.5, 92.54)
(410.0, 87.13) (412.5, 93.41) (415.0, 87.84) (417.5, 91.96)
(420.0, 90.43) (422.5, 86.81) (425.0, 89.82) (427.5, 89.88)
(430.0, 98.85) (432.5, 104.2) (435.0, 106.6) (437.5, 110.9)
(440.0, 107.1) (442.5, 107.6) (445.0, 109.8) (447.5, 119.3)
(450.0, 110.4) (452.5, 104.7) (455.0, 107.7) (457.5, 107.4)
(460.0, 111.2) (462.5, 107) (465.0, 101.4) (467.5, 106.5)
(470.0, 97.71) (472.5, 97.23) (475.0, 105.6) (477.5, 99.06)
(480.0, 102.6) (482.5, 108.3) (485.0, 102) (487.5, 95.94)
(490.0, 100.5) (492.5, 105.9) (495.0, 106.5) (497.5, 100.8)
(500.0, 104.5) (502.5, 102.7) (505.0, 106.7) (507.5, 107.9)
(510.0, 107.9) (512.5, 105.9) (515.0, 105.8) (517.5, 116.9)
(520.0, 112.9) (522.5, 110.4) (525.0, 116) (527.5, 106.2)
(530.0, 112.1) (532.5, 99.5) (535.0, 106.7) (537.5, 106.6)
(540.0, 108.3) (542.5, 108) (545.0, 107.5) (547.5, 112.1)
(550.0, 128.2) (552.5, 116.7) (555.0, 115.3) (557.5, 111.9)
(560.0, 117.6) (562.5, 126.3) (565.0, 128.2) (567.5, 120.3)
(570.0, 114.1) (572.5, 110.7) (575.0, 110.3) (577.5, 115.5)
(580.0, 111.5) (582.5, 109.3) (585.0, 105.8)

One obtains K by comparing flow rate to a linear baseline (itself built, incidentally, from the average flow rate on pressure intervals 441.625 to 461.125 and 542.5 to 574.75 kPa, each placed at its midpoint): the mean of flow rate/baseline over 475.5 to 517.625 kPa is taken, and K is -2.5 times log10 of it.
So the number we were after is 0.084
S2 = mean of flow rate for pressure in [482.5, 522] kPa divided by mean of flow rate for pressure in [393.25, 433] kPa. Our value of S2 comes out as 1.14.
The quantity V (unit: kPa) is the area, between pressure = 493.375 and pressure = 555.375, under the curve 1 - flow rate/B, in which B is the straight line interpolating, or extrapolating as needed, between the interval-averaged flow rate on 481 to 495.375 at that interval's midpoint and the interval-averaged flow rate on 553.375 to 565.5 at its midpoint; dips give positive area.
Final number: 1.1 kPa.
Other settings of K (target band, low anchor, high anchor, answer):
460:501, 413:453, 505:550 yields 0.023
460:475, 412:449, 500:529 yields 0.008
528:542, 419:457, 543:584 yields 0.061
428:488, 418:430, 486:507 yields -0.098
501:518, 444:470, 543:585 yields 0.044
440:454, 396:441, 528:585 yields -0.119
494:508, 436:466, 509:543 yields 0.042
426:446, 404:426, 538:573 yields -0.114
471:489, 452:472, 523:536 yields 0.047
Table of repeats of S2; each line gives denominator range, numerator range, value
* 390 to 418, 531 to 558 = 1.18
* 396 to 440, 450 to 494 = 1.10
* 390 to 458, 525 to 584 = 1.14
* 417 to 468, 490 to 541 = 1.04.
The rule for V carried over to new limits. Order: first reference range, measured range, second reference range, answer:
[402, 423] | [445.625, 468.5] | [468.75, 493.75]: -2.61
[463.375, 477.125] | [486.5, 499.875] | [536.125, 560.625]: 0.35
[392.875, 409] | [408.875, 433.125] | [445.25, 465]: 1.90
